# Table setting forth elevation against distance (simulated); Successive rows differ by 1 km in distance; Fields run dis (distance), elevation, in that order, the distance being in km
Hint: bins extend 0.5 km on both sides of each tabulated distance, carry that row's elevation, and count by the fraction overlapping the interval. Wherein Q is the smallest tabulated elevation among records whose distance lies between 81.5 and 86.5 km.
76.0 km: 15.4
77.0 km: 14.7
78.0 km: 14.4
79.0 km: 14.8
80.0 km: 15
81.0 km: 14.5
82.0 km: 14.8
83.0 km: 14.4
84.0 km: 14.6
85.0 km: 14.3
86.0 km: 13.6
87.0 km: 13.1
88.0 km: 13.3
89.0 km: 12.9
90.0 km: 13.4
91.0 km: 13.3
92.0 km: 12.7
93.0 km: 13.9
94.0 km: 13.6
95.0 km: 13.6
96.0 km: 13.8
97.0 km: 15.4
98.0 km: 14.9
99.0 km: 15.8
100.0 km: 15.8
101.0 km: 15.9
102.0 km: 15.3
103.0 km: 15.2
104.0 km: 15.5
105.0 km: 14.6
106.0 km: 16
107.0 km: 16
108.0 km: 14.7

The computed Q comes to 13.6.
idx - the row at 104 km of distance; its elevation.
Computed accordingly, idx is 15.5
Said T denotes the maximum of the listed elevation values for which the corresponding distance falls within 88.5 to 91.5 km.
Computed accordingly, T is 13.4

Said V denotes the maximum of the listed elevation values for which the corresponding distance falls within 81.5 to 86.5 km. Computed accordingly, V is 14.8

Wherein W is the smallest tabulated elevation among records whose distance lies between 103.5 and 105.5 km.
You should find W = 14.6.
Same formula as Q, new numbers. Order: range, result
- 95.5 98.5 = 13.8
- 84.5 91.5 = 12.9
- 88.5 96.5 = 12.7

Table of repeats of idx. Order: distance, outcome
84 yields 14.6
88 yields 13.3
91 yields 13.3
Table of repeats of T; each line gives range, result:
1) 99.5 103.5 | 15.9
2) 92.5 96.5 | 13.9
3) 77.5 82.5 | 15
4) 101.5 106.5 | 16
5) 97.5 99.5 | 15.8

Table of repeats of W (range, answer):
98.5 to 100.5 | 15.8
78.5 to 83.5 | 14.4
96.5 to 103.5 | 14.9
